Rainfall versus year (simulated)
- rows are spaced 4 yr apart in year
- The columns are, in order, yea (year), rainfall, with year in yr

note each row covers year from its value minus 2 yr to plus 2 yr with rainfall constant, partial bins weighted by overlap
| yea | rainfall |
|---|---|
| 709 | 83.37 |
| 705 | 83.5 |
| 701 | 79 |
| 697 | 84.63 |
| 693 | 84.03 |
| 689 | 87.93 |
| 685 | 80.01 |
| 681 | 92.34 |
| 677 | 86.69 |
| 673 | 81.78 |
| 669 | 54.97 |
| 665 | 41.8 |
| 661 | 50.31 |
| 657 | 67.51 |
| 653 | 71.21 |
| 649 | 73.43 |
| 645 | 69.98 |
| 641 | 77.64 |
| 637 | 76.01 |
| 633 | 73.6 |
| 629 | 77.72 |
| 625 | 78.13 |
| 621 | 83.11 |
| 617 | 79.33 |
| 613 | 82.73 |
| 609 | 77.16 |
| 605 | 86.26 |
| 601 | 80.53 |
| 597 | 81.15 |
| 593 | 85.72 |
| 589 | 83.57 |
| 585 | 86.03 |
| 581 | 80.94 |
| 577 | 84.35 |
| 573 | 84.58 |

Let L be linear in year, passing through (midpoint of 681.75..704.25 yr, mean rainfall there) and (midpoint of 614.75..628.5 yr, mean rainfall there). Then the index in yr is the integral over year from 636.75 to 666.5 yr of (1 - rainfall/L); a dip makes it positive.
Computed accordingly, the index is 5.71 yr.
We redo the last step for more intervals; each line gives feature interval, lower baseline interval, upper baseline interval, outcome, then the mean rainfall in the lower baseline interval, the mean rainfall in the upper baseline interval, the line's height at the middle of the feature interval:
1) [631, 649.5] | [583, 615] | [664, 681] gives 0.46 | 82.9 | 70.8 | 76.1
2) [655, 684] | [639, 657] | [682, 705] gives 3.61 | 72.4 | 83.6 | 77.7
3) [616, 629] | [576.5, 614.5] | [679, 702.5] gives 0.54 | 82.8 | 84.8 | 83.4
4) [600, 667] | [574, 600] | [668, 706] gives 7.84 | 83.5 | 82.1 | 82.9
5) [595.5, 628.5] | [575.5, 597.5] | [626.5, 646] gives -0.61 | 83.8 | 75.3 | 79.4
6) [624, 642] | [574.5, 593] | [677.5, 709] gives 1.65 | 84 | 84.5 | 84.2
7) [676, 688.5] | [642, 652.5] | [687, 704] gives -0.91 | 72.2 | 83.9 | 80.7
